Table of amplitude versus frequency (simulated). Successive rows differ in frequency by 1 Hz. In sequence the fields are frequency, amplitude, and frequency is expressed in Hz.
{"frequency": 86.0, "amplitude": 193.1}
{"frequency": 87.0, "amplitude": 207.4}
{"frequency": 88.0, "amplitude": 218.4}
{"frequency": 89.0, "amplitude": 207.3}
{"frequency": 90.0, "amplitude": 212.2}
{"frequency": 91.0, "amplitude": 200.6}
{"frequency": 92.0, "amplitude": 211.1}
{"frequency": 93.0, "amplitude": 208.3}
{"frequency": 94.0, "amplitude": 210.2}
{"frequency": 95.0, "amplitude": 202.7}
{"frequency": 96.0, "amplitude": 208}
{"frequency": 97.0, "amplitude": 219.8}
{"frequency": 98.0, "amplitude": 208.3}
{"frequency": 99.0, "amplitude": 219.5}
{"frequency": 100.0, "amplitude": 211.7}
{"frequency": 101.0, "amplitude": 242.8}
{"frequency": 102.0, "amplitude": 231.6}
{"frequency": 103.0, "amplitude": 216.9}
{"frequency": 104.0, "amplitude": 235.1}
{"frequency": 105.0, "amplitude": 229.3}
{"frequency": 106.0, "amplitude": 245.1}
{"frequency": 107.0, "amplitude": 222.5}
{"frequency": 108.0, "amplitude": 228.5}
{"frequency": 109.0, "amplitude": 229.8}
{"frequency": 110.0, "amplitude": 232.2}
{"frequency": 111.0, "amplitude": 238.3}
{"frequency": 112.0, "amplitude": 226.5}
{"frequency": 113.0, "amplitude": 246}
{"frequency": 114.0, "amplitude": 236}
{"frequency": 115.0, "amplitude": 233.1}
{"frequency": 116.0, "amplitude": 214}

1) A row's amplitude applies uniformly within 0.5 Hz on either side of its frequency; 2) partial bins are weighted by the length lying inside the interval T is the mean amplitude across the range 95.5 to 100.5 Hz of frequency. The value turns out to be 213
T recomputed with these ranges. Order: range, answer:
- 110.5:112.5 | 232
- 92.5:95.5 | 207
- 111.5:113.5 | 236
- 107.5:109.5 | 229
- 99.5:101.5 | 227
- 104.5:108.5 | 231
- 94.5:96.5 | 205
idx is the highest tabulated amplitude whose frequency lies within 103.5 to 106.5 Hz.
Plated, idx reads 245.1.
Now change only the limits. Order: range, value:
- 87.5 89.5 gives 218.4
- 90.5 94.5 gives 211.1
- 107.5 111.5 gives 238.3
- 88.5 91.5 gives 212.2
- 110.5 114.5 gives 246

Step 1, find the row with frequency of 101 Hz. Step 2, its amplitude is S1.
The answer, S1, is 242.8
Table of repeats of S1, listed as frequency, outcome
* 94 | 210.2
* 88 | 218.4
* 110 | 232.2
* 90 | 212.2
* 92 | 211.1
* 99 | 219.5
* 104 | 235.1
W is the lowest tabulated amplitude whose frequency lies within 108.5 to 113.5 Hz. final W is 226.5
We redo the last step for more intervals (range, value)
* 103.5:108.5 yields 222.5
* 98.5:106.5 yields 211.7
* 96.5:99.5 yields 208.3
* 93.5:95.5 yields 202.7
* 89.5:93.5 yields 200.6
